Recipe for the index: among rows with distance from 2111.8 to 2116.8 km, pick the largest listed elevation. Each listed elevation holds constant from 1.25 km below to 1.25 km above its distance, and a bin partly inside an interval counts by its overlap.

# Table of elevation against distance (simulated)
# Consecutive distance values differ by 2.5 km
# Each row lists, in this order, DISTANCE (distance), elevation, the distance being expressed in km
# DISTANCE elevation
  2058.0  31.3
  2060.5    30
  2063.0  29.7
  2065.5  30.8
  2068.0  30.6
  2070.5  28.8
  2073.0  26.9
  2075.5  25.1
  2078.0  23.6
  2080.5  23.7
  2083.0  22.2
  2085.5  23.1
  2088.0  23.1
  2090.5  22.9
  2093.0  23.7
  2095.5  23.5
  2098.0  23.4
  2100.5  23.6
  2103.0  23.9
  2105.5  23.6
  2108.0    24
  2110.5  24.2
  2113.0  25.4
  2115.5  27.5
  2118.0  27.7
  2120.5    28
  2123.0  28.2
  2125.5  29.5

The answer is 27.5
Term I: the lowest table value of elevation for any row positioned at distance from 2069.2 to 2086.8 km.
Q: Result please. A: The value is 22.2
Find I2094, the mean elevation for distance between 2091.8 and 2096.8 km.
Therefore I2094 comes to 23.6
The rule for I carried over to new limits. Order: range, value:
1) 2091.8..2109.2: 23.4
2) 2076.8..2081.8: 23.6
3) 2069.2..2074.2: 26.9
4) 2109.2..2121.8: 24.2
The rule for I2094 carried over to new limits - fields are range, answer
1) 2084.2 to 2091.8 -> 23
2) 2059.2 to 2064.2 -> 29.9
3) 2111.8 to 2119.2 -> 26.9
